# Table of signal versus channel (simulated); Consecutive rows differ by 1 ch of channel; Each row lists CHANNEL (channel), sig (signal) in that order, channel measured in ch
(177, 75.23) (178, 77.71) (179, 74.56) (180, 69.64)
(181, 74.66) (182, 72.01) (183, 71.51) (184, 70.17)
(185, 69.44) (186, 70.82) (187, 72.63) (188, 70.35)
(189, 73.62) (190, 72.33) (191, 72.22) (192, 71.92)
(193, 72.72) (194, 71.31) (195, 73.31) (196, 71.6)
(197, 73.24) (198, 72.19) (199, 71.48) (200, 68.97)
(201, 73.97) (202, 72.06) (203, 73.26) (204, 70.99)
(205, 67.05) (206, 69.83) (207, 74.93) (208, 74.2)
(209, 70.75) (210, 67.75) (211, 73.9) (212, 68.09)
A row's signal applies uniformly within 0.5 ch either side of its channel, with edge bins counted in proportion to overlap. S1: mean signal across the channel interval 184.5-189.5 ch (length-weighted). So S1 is 71.4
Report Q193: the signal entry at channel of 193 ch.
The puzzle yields 72.72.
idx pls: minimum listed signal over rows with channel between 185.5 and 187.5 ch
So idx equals 70.82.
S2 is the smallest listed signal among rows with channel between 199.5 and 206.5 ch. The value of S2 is 67.05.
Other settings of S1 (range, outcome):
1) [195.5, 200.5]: 71.5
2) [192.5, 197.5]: 72.4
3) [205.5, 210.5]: 71.5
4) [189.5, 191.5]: 72.3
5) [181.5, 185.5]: 70.8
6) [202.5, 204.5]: 72.1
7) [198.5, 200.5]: 70.2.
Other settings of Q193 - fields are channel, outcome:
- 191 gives 72.22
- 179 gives 74.56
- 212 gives 68.09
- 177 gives 75.23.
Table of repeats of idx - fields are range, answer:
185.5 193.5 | 70.35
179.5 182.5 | 69.64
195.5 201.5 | 68.97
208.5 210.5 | 67.75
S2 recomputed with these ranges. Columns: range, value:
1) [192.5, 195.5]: 71.31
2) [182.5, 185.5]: 69.44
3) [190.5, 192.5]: 71.92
